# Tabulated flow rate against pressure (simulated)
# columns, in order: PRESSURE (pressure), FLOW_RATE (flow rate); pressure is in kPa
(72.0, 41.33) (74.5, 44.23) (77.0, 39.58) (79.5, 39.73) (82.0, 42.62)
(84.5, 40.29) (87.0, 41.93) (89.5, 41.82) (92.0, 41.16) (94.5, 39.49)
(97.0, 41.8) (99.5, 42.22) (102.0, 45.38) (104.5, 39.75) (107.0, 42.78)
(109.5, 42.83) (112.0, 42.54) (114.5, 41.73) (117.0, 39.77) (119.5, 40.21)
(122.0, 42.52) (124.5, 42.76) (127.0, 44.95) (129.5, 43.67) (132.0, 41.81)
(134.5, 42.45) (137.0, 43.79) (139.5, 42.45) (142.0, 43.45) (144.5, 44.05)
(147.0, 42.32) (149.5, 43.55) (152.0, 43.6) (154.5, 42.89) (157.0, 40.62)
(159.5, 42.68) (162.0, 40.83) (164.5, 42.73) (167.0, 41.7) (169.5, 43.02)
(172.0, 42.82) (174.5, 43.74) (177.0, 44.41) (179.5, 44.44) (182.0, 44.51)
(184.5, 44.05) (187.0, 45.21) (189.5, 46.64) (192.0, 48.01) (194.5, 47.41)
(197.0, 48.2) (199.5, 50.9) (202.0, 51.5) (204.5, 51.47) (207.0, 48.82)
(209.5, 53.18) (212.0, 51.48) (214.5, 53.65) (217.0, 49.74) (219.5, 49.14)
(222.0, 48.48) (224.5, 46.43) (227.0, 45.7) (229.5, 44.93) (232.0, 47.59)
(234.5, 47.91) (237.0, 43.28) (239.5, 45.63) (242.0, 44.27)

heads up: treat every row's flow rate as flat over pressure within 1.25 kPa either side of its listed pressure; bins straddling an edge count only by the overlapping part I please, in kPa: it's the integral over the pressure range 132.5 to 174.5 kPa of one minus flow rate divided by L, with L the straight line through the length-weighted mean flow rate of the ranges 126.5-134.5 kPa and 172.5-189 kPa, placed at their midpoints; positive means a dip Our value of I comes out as 1.0 kPa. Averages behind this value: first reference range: 43.2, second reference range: 44.4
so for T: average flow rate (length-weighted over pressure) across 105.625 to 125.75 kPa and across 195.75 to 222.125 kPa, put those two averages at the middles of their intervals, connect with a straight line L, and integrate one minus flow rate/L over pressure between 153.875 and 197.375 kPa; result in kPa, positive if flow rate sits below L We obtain 3.2 kPa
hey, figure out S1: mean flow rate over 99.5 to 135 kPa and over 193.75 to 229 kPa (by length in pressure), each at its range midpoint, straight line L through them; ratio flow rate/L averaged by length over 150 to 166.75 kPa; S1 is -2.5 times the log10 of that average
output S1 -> 0.08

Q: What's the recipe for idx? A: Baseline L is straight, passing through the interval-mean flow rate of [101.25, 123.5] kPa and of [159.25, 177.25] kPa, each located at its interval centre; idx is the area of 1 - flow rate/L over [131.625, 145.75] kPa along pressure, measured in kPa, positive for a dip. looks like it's -0.3 kPa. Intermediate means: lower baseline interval 41.9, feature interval 43.1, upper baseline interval 42.7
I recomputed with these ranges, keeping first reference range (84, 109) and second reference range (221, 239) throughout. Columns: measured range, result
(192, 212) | -2.1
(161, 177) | 0.6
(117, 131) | 0.0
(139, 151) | 0.0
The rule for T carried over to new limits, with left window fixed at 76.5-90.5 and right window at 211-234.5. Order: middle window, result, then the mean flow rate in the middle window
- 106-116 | 0.0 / 42.4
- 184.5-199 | -0.1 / 47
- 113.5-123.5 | 0.4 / 41.1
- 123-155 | 0.6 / 43.2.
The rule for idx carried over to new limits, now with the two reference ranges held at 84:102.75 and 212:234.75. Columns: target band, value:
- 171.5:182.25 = 0.5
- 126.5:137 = 0.1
